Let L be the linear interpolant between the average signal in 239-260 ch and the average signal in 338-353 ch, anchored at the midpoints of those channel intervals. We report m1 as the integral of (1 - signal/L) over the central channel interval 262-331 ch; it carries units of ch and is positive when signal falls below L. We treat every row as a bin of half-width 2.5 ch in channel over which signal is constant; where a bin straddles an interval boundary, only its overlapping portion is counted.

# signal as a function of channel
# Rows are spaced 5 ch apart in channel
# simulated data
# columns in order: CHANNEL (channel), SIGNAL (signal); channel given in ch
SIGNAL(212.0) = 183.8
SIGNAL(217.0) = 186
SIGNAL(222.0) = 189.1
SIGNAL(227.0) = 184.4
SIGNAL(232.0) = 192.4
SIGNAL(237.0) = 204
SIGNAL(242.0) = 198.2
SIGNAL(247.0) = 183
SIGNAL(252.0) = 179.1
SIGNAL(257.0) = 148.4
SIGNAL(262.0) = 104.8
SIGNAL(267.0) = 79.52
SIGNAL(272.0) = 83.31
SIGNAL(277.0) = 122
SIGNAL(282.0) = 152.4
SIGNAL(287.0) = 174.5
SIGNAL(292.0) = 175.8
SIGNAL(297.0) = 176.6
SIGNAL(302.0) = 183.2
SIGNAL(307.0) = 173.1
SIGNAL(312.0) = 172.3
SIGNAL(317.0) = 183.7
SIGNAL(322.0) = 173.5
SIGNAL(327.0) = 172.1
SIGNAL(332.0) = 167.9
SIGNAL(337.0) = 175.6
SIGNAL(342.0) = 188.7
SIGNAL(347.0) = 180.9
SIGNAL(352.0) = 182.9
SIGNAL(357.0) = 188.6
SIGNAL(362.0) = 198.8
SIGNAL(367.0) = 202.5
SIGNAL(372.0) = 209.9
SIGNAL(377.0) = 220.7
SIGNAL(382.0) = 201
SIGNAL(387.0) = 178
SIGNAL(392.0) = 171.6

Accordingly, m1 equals 10.0 ch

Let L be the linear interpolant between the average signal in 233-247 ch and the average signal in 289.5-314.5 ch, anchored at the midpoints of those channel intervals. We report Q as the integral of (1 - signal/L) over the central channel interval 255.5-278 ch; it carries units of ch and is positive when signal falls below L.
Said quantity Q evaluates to 10.0 ch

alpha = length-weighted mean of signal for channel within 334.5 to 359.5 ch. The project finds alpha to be 183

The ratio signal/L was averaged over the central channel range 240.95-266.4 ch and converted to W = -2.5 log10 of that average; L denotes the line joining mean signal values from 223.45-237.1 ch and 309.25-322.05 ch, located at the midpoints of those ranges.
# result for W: 0.21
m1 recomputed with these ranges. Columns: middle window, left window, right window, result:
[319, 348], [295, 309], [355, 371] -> 1.8 ch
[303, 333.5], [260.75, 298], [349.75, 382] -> -2.1 ch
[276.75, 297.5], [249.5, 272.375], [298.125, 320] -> -1.3 ch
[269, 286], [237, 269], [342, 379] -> 4.3 ch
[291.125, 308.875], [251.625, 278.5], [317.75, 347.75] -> -3.8 ch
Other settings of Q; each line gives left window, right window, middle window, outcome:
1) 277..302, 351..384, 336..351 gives 0.64 ch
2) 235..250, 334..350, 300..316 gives 0.78 ch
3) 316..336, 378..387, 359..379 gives -1.56 ch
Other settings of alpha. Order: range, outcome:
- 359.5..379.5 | 208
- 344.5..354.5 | 182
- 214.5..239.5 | 191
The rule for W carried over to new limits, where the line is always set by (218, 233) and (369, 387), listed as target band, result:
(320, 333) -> 0.17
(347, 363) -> 0.08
